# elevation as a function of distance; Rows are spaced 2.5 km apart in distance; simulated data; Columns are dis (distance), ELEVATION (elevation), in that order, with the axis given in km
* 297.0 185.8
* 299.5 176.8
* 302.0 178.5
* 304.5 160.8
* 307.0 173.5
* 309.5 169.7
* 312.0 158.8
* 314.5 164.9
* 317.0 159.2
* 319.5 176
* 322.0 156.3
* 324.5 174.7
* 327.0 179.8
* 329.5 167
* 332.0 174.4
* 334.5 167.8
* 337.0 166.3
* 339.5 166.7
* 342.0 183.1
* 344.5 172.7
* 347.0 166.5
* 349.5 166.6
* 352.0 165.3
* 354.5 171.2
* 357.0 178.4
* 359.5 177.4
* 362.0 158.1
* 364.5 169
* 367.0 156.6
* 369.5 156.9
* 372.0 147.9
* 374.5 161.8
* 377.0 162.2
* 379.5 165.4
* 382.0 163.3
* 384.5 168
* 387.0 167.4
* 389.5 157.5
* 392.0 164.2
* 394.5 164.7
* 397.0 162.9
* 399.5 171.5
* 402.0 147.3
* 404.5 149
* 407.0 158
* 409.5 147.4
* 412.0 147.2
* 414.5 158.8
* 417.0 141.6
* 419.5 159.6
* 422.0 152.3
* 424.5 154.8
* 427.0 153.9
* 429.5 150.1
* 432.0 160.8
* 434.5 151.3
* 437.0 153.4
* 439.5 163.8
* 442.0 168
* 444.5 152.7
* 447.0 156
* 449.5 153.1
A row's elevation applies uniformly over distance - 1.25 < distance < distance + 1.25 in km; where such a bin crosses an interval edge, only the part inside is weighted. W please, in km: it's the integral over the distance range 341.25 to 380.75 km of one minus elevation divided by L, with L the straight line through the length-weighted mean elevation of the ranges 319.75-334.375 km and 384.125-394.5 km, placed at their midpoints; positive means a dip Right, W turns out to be 0.3 km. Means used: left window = 171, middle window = 166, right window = 164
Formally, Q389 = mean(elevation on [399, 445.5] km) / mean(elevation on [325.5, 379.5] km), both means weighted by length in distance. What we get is 0.92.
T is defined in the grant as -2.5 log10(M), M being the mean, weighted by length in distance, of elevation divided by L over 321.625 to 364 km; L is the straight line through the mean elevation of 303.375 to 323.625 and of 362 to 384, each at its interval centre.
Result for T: -0.05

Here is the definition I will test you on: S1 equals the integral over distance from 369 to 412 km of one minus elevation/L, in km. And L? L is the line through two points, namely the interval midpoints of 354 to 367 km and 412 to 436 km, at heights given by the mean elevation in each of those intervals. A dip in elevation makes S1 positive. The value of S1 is 0.64 km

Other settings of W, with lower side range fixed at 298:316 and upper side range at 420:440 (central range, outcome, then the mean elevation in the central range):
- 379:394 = -0.41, 164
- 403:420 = 0.63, 151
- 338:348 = -0.44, 172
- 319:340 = -0.41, 170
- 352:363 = -0.51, 171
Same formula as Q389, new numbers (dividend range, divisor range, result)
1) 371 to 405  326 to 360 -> 0.94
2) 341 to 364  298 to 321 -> 1.01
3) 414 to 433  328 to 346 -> 0.90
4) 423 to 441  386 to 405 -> 0.97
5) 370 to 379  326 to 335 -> 0.92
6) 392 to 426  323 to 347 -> 0.90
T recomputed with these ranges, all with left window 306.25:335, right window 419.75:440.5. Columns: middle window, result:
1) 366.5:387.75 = 0.00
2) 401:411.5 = 0.05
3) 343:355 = -0.02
